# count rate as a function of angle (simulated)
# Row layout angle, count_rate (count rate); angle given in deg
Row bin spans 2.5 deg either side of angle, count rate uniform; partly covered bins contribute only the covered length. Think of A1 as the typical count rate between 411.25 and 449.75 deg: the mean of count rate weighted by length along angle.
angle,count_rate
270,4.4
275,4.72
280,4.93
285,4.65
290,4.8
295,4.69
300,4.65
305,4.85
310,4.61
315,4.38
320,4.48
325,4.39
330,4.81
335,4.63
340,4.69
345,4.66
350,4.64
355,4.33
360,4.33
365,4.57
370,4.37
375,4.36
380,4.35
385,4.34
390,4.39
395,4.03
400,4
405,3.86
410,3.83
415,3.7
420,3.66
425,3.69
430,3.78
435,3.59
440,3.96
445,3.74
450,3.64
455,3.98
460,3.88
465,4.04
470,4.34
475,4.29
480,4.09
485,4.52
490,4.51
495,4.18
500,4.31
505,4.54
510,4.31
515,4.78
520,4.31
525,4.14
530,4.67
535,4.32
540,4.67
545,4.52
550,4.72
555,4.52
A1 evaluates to 3.73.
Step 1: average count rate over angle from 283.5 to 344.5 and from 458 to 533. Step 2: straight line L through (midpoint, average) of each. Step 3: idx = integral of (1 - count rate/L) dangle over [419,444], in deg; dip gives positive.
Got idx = 3.9 deg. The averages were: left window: 4.64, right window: 4.33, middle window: 3.74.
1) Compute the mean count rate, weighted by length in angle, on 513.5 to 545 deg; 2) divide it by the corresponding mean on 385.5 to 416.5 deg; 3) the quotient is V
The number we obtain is 1.12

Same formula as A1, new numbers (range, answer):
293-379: 4.55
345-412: 4.28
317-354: 4.6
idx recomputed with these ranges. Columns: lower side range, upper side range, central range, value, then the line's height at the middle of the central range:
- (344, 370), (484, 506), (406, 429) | 3.7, 4.45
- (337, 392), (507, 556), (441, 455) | 2.2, 4.48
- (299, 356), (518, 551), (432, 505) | 6.8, 4.51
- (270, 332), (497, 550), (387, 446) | 9.0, 4.56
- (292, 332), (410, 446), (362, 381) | -1.2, 4.16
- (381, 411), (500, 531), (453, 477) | 1.1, 4.29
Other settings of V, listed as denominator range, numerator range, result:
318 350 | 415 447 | 0.81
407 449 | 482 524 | 1.18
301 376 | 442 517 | 0.92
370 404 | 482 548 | 1.05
